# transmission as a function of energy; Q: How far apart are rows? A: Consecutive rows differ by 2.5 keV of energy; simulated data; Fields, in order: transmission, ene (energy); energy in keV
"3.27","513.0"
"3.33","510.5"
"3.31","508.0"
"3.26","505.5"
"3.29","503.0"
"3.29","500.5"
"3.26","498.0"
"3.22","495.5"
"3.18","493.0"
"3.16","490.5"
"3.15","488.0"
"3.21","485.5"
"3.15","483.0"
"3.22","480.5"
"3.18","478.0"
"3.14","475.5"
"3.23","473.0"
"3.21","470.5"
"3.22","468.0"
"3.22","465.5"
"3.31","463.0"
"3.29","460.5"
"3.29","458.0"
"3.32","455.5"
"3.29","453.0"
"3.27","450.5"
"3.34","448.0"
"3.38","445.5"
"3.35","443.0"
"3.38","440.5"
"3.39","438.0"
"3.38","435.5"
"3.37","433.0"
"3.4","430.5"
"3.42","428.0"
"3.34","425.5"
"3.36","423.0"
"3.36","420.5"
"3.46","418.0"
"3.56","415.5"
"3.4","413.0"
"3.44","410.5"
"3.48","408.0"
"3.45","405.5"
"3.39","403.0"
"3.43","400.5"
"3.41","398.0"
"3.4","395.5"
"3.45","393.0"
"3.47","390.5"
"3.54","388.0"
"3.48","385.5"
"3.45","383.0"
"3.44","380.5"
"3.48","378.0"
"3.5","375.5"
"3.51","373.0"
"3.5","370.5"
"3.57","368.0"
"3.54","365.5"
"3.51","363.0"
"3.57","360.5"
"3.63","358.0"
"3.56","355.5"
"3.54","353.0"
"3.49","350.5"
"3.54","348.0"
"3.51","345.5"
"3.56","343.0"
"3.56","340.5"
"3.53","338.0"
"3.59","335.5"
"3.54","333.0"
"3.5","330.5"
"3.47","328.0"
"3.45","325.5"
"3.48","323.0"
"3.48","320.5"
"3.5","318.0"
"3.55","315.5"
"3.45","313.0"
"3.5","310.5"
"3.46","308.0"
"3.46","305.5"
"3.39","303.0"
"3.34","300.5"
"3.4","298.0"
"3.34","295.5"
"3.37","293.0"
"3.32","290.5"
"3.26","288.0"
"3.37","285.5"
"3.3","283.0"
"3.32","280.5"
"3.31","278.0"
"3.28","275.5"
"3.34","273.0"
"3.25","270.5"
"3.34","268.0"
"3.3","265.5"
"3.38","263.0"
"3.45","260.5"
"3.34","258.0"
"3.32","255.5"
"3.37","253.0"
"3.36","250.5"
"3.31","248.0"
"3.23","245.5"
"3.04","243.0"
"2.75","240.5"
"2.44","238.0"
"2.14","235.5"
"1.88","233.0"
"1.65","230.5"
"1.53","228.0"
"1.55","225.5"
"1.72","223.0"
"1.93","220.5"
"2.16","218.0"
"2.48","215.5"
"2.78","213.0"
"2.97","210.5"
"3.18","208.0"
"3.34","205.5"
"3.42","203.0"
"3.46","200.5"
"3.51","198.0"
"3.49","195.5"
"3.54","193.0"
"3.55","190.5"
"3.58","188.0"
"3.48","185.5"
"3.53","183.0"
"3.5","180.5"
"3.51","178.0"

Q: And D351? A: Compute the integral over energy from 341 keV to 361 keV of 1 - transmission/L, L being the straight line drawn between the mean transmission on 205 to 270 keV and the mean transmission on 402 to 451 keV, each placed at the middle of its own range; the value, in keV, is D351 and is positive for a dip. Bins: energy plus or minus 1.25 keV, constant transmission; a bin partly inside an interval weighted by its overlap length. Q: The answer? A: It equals -2.68 keV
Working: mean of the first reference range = 2.73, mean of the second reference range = 3.4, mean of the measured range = 3.55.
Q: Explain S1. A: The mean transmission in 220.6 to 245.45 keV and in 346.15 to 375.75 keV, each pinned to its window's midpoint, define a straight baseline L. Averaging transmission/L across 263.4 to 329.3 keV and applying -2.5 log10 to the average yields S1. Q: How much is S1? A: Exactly -0.20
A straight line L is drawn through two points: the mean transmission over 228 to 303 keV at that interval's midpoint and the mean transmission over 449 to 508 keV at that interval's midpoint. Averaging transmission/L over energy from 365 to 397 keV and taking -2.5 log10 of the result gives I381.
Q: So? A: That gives -0.10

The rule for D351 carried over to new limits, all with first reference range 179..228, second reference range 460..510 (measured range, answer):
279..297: -1.64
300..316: -2.00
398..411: -1.16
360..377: -2.20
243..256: -1.19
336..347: -1.58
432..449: -0.99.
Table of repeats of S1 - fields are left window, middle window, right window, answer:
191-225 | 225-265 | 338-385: 0.111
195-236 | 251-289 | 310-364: -0.123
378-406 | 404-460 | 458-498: -0.014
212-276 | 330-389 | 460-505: -0.187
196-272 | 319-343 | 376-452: -0.120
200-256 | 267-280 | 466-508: -0.205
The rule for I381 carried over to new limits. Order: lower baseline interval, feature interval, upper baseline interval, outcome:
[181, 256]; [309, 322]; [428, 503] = -0.16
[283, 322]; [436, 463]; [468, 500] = -0.03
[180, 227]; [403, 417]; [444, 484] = -0.08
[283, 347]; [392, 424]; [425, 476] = -0.02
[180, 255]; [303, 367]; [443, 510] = -0.16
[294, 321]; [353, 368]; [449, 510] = -0.06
